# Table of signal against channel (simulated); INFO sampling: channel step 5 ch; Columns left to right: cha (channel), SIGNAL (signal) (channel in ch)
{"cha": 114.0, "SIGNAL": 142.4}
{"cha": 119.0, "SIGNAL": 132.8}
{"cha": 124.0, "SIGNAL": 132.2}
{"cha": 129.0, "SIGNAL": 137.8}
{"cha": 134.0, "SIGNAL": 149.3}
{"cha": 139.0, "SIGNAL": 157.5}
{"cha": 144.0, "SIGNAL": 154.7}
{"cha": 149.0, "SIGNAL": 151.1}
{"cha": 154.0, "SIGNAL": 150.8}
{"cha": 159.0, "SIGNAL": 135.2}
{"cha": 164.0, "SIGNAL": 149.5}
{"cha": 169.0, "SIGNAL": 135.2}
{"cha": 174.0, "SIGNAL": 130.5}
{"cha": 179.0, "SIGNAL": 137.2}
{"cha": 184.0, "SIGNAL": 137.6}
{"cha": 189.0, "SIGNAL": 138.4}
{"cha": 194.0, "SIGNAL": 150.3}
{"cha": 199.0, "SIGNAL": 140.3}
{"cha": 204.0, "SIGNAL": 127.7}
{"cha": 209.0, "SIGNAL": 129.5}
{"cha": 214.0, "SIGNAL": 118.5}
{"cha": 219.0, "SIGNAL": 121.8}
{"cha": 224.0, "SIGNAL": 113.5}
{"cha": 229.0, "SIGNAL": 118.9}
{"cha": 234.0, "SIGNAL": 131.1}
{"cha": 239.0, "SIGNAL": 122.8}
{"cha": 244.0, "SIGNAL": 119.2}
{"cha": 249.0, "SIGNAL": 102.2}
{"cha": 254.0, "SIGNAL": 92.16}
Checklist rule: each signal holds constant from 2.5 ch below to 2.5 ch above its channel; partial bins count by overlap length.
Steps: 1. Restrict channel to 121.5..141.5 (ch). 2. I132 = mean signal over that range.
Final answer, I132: 144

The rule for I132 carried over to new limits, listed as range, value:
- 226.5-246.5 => 123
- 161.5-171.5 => 142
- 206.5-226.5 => 121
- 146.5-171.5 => 144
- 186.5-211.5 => 137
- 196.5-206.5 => 134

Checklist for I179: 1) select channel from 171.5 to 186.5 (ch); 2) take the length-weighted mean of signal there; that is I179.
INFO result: 135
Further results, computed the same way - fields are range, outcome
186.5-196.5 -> 144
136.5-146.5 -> 156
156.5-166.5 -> 142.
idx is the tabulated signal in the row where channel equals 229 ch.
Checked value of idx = 118.9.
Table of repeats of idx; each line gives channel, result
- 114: 142.4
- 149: 151.1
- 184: 137.6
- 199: 140.3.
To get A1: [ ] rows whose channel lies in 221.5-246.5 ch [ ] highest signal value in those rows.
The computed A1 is 131.1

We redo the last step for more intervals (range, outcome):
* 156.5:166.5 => 149.5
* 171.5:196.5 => 150.3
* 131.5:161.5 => 157.5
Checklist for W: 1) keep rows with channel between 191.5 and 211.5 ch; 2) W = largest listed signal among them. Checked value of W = 150.3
